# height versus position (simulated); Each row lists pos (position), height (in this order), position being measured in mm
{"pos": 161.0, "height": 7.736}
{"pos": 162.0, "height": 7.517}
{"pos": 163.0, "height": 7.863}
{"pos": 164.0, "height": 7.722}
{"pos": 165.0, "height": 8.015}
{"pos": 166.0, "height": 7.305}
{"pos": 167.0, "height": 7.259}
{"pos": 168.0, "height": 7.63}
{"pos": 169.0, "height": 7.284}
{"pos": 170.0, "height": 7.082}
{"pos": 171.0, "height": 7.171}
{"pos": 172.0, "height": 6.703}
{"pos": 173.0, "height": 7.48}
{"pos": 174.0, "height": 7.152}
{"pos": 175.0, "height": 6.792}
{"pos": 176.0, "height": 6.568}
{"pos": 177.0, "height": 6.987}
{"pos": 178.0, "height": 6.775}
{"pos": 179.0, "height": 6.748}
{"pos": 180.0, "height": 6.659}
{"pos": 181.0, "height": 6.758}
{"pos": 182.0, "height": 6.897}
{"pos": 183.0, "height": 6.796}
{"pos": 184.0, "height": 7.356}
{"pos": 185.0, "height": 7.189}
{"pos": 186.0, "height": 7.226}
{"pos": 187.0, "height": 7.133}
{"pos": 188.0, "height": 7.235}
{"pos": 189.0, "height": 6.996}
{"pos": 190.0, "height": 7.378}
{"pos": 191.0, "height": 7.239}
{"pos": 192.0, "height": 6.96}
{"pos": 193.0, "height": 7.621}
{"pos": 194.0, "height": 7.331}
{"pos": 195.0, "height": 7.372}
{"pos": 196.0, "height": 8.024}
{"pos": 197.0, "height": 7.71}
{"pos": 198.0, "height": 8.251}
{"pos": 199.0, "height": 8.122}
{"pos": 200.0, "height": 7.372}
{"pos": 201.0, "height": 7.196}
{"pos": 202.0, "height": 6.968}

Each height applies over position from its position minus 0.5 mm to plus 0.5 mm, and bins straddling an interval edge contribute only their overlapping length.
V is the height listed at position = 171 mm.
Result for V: 7.171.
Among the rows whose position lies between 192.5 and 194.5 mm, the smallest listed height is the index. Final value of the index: 7.331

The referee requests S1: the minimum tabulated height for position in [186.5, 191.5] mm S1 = 6.996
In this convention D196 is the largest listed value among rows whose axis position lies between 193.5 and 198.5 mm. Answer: 8.251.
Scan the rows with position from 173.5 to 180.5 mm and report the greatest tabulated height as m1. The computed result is 7.152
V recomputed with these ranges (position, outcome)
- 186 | 7.226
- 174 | 7.152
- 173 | 7.48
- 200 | 7.372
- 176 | 6.568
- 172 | 6.703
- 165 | 8.015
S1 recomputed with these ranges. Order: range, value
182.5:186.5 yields 6.796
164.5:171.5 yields 7.082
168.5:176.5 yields 6.568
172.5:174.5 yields 7.152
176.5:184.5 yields 6.659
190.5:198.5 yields 6.96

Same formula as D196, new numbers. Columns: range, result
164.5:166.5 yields 8.015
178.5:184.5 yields 7.356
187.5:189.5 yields 7.235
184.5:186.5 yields 7.226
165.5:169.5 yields 7.63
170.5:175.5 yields 7.48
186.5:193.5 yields 7.621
